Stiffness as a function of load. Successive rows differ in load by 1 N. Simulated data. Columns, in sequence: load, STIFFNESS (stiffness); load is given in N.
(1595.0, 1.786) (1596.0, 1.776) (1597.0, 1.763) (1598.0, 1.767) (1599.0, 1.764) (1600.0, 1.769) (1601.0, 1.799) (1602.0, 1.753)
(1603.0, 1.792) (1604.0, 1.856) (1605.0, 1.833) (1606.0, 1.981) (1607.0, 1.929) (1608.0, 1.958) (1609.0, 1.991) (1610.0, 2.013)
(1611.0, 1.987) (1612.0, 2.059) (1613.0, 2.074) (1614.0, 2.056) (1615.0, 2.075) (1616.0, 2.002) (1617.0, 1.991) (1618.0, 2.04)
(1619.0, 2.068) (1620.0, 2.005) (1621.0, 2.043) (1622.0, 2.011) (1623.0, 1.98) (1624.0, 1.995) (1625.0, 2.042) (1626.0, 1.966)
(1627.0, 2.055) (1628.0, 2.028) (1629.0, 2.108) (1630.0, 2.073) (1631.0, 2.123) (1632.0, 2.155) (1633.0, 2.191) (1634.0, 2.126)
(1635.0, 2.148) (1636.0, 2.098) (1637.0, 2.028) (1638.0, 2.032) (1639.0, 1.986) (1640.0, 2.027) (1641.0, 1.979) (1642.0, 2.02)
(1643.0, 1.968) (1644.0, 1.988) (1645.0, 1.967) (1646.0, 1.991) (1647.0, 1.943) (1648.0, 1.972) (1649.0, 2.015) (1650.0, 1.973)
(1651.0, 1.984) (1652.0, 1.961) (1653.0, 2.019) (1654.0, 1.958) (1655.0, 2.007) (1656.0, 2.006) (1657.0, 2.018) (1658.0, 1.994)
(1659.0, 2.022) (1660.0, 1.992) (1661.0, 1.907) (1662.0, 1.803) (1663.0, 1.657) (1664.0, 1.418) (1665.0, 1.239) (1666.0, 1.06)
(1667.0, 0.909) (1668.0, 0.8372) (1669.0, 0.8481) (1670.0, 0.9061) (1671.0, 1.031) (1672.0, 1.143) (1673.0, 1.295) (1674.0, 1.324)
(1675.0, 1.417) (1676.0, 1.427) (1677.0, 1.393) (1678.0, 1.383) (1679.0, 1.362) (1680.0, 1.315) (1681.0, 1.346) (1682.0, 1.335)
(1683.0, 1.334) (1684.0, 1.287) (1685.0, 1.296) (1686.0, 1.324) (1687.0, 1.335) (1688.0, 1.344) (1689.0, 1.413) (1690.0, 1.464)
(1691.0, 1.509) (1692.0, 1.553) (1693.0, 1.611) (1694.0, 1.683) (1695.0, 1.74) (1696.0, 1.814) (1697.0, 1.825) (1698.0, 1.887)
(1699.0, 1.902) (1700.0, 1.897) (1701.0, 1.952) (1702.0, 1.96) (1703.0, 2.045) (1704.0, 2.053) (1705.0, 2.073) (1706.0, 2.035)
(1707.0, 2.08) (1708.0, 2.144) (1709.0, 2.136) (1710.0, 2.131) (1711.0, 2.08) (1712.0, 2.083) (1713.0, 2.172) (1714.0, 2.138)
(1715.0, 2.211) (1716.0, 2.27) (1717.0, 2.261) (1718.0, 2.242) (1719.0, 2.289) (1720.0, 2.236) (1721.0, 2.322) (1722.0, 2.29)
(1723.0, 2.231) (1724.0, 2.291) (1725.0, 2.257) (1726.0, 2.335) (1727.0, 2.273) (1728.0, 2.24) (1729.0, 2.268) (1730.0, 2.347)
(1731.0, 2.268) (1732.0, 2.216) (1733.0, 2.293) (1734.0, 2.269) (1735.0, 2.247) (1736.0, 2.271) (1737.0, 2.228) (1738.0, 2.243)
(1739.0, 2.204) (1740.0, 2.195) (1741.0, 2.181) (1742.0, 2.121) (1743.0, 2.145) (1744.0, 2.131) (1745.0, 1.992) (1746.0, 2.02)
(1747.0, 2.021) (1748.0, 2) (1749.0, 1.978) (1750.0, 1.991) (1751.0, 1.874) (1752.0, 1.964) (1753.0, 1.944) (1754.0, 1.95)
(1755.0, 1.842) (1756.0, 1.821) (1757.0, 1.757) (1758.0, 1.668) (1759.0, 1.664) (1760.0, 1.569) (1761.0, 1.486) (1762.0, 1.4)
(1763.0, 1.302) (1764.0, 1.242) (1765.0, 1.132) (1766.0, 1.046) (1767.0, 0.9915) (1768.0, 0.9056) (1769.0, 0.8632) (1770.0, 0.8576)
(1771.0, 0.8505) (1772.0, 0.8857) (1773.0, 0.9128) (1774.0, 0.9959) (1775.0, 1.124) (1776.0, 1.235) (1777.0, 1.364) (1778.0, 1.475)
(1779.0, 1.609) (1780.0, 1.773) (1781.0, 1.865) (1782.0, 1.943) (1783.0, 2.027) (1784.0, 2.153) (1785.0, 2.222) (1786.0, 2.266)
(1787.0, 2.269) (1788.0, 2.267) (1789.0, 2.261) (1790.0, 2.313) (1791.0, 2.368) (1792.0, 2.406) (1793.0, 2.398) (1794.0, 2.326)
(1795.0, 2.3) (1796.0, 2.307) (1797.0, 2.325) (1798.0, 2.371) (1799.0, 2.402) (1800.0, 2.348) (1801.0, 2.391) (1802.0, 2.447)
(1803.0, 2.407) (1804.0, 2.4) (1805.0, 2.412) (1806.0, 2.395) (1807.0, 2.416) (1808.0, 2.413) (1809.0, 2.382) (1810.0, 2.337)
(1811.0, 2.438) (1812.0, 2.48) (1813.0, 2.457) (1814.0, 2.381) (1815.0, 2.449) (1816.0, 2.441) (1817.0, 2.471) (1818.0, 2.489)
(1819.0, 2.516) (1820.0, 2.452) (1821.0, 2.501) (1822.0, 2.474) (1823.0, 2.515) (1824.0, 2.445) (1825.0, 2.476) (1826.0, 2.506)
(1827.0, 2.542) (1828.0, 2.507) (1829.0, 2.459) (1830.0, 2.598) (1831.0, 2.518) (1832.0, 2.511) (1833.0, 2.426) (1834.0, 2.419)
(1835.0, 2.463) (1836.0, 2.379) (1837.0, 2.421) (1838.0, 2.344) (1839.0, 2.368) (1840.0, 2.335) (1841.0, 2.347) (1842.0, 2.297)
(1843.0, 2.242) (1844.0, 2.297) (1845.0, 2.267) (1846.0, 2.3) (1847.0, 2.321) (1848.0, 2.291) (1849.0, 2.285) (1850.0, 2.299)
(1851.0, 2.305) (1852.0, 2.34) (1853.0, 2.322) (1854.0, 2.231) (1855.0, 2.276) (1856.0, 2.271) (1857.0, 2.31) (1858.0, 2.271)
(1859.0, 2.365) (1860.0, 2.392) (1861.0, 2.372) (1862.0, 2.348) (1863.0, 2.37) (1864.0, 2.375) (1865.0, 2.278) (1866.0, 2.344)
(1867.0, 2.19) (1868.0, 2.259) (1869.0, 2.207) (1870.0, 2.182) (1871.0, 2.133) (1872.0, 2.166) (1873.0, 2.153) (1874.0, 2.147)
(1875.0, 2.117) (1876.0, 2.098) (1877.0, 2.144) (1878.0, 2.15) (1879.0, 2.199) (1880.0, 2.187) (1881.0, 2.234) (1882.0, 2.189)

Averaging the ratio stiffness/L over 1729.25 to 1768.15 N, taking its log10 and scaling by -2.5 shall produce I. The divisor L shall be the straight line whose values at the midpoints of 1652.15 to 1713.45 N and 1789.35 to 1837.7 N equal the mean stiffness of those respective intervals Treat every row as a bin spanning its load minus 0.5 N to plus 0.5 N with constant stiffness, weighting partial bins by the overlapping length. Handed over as 0.08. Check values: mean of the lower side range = 1.63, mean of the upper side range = 2.43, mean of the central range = 1.88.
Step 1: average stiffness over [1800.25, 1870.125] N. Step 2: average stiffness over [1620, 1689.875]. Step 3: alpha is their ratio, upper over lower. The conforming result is 1.4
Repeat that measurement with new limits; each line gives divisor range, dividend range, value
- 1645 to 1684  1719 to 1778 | 1.15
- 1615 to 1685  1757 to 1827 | 1.12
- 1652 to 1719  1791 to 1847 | 1.43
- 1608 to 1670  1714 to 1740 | 1.18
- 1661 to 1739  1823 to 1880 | 1.29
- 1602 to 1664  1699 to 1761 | 1.05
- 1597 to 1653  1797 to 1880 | 1.18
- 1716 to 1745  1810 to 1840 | 1.10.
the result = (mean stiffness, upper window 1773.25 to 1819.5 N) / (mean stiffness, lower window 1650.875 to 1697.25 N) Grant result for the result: 1.45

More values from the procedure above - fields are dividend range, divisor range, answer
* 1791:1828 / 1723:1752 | 1.12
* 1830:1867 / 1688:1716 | 1.23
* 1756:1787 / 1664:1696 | 1.09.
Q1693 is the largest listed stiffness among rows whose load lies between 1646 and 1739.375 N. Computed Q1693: 2.347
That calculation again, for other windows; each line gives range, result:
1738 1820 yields 2.516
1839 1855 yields 2.368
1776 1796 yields 2.406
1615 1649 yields 2.191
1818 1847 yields 2.598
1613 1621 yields 2.075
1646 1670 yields 2.022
